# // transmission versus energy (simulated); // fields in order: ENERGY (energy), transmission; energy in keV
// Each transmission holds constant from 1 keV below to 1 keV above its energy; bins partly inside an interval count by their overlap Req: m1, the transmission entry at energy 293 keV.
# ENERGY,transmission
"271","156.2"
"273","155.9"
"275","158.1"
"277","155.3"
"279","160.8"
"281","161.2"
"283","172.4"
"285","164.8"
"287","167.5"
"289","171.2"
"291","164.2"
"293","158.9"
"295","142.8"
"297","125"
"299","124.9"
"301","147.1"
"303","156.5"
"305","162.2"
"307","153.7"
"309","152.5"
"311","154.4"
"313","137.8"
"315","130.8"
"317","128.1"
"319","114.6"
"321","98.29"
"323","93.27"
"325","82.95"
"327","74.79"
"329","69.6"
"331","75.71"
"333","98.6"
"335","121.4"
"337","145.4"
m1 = 158.9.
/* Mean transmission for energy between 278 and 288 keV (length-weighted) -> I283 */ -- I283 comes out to 165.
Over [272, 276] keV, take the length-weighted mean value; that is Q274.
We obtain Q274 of 157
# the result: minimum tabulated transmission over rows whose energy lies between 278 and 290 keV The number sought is 160.8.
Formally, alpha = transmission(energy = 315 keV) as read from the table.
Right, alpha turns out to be 130.8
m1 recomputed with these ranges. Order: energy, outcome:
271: 156.2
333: 98.6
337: 145.4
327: 74.79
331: 75.71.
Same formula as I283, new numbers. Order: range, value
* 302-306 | 159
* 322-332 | 79.3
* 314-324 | 113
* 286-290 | 169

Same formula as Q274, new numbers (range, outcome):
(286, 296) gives 161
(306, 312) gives 154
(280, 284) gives 167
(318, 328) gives 92.8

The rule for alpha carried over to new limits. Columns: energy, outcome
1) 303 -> 156.5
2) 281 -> 161.2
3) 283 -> 172.4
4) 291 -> 164.2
